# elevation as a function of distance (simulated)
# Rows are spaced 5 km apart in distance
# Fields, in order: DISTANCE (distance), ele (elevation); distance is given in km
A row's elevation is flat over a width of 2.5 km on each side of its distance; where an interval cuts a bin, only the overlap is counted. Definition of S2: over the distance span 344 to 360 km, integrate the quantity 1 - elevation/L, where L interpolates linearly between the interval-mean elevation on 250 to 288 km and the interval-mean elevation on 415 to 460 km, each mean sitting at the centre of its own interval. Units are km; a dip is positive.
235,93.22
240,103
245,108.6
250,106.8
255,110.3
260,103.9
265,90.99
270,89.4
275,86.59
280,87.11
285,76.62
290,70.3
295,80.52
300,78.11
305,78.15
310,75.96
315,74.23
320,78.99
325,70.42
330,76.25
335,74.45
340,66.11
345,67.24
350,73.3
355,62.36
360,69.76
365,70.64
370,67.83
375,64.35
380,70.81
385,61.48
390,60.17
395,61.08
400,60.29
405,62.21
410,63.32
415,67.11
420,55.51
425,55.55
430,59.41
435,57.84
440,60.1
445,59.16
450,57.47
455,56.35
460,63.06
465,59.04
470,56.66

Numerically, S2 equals 1.7 km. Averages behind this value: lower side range 92.8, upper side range 58.5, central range 68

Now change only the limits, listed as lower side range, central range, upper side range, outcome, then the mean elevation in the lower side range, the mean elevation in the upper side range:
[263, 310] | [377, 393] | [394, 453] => 0.5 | 81.6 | 59.9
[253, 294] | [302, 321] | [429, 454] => 1.2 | 88.8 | 58.6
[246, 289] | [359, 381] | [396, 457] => 1.0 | 93.6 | 59.6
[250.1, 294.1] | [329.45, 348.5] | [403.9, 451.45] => 1.6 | 90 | 59.7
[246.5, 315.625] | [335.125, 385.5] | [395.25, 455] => 2.8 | 87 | 59.7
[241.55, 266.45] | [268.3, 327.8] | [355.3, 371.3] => 7.5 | 105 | 68.6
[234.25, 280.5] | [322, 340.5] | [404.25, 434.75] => 1.9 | 98.6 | 60.2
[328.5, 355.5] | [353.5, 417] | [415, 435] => -0.8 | 70.3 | 58.2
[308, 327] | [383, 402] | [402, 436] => 1.0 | 75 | 60.2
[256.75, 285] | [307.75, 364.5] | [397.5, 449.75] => 4.3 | 90.8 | 59.9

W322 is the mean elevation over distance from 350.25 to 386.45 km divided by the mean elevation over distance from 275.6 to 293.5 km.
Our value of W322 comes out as 0.9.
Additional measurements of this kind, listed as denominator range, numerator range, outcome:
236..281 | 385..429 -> 0.61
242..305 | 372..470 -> 0.67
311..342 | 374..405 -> 0.85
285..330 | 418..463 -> 0.77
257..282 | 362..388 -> 0.73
